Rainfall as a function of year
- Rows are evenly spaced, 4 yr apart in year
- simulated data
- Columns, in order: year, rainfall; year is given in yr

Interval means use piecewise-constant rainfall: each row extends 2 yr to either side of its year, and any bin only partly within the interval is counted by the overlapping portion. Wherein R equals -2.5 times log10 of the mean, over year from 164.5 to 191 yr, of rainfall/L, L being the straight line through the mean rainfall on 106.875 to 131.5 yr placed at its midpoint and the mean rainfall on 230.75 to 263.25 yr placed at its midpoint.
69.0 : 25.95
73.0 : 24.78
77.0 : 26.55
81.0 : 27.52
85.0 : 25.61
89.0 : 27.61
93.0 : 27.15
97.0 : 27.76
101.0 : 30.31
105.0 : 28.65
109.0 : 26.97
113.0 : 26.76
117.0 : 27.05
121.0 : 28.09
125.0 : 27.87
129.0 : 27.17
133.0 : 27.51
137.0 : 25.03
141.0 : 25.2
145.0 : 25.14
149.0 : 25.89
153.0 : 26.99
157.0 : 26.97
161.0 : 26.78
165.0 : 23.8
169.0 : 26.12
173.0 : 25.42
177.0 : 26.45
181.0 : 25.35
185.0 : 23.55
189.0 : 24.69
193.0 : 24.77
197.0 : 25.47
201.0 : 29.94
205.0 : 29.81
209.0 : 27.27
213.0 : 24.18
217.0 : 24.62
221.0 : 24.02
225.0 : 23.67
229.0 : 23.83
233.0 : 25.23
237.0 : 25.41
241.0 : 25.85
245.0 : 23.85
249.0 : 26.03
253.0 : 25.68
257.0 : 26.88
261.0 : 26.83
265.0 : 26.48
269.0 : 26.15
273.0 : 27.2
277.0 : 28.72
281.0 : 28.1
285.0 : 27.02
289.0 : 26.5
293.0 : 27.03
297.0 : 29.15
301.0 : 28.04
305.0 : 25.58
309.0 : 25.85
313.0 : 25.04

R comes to 0.06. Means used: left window 27.3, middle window 25.1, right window 25.7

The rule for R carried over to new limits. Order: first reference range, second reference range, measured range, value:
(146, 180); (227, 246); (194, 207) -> -0.11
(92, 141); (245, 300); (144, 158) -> 0.04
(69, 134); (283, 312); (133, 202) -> 0.06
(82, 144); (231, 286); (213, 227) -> 0.11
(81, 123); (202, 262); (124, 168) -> 0.03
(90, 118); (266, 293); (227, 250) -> 0.10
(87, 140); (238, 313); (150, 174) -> 0.05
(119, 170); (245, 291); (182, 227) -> 0.04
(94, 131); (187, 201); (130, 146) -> 0.05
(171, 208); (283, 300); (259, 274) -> 0.02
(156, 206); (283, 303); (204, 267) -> 0.05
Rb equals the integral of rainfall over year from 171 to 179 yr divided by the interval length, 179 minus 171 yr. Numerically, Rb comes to 25.9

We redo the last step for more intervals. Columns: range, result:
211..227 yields 24.1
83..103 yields 27.7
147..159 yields 26.6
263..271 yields 26.3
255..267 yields 26.7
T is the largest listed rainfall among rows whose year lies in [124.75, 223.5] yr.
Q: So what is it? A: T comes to 29.94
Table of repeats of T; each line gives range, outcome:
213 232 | 24.62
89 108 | 30.31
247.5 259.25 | 26.88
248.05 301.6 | 29.15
